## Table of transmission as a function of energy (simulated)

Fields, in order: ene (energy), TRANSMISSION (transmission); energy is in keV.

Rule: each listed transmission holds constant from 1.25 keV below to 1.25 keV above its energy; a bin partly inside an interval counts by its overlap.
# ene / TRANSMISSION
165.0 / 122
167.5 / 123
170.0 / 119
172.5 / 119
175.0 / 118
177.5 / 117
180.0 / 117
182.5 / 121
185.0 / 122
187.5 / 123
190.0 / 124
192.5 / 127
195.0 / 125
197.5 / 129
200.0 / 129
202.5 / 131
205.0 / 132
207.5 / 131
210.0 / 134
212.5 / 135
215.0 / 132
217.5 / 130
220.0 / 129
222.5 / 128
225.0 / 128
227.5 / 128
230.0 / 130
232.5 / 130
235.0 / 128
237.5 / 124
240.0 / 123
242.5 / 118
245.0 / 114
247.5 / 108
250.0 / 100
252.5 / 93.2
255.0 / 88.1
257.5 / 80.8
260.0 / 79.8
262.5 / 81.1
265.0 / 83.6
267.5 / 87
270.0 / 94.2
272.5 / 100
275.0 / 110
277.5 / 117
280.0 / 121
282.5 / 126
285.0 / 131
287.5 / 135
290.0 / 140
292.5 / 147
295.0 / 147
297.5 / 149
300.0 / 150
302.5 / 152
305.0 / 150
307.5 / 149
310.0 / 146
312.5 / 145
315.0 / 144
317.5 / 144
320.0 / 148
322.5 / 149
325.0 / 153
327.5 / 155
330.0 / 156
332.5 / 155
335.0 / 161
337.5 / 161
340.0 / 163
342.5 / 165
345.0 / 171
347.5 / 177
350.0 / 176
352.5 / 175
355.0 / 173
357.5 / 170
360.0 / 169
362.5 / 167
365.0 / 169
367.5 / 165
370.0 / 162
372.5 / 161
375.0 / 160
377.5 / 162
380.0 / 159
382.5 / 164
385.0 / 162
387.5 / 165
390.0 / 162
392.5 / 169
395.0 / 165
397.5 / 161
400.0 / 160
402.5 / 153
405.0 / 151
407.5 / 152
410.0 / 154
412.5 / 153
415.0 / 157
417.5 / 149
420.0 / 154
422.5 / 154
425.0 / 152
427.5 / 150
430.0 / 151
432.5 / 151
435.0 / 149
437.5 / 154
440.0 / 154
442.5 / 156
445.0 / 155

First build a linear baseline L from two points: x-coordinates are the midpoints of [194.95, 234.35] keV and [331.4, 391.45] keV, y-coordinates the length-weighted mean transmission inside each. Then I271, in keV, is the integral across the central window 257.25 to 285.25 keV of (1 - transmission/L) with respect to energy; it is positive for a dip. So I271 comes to 8.46 keV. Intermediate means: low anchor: 130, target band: 101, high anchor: 166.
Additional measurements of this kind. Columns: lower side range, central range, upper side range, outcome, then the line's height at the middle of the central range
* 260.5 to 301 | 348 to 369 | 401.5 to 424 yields -4.8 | 139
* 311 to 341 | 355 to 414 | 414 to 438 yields -3.7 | 152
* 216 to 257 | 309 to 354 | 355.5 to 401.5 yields -2.8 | 149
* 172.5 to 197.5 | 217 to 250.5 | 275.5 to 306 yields 1.6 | 129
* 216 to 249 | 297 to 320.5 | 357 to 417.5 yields -0.9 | 142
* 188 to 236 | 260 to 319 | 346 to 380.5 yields 8.8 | 149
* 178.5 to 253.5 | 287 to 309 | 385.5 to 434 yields -1.5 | 138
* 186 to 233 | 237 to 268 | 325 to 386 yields 9.1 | 140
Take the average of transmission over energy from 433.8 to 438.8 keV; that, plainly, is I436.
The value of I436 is 152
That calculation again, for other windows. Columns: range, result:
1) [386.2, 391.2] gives 164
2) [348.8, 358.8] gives 173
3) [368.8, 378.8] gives 161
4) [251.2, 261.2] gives 85.6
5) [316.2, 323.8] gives 147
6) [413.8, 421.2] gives 153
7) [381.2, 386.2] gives 163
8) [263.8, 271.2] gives 88.3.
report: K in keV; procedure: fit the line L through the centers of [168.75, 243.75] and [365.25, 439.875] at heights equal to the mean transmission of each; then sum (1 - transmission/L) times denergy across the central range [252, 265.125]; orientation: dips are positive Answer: 4.9 keV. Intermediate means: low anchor 126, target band 84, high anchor 157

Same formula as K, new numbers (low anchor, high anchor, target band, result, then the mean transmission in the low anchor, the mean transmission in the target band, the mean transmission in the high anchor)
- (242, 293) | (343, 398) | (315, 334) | -1.5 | 107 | 151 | 167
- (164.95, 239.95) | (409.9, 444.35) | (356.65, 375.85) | -2.6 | 126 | 165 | 153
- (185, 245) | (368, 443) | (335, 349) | -1.9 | 128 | 167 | 157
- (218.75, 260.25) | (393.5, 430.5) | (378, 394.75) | -1.7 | 114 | 164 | 155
